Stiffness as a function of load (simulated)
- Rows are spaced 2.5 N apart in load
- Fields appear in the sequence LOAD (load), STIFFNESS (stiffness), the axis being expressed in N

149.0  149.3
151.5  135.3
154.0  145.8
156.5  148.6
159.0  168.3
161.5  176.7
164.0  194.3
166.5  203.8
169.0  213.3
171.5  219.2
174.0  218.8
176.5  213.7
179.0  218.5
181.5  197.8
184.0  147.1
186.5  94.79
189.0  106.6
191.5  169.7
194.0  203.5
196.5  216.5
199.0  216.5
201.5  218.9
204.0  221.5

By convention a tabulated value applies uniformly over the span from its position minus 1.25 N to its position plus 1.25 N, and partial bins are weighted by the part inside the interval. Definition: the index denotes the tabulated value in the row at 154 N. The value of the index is 145.8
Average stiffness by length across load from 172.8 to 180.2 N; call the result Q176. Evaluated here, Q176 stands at 217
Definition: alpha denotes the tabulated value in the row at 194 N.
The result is 203.5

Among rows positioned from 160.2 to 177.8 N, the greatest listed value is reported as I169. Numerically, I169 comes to 219.2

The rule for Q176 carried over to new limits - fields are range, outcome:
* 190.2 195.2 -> 186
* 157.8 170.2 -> 191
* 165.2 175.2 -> 214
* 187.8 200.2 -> 183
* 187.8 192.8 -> 139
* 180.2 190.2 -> 137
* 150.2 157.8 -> 143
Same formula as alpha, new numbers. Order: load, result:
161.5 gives 176.7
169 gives 213.3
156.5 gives 148.6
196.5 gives 216.5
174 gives 218.8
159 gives 168.3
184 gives 147.1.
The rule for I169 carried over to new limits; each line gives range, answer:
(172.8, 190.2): 218.8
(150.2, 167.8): 203.8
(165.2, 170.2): 213.3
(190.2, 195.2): 203.5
